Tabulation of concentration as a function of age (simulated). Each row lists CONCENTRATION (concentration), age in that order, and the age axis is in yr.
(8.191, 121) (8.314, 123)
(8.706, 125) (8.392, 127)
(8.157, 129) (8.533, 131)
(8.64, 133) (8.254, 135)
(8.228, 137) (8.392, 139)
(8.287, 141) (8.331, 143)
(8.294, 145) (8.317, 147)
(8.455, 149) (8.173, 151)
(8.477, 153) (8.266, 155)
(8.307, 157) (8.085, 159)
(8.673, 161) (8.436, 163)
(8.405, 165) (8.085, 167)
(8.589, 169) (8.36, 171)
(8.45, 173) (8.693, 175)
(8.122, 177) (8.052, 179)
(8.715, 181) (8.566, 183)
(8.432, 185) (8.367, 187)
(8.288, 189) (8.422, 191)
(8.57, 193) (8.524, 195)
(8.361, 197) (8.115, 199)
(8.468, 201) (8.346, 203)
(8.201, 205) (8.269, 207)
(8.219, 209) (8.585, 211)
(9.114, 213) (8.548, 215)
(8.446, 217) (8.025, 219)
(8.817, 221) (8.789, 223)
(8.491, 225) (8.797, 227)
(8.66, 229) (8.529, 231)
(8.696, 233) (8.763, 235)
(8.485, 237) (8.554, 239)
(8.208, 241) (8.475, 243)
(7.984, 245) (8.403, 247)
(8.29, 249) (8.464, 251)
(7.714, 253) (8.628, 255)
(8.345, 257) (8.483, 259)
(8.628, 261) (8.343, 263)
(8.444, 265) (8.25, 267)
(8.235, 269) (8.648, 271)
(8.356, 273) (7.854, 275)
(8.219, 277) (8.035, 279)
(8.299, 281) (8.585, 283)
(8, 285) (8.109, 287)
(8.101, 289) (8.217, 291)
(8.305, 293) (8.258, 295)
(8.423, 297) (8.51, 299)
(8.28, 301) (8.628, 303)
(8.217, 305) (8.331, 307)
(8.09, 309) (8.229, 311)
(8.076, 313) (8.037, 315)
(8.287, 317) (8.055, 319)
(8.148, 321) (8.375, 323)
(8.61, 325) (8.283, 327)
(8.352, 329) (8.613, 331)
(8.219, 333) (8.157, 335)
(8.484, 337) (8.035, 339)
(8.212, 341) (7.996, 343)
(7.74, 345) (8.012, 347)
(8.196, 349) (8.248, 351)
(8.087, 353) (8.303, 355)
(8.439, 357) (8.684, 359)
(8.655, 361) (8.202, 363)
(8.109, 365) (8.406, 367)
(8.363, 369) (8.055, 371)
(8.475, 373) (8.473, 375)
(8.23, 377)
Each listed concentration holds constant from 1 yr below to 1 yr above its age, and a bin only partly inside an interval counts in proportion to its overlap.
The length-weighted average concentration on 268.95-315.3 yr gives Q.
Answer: 8.26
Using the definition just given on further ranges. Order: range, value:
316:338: 8.33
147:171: 8.36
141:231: 8.42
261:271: 8.38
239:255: 8.27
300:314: 8.26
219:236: 8.65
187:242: 8.49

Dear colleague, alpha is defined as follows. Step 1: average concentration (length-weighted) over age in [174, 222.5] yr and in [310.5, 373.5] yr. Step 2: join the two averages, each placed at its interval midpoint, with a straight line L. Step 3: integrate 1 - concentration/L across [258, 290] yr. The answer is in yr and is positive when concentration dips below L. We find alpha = 0.2 yr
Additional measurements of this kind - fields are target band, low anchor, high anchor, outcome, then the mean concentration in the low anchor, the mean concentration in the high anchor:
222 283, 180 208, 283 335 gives -0.5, 8.4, 8.27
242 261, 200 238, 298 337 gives 0.3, 8.54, 8.29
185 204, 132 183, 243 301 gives -0.1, 8.37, 8.29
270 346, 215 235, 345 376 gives 1.5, 8.59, 8.3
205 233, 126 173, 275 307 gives -0.8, 8.36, 8.27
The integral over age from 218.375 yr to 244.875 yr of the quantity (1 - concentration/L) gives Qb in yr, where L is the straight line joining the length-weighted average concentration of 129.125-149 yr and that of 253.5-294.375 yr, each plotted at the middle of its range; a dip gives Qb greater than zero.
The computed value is -0.74 yr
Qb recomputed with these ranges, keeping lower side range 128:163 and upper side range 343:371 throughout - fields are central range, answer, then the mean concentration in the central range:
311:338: -0.1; 8.28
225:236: -0.5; 8.67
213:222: -0.2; 8.53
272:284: 0.1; 8.22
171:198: -0.3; 8.43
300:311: 0.0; 8.3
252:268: -0.1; 8.35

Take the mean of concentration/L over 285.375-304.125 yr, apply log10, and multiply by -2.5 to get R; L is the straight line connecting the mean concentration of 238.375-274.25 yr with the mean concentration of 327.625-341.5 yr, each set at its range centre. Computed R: 0.00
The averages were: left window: 8.35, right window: 8.3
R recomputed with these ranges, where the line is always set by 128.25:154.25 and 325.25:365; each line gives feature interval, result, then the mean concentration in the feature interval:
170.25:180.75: 0.00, 8.36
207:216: -0.03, 8.58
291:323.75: 0.00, 8.26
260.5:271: -0.01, 8.39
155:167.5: 0.00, 8.34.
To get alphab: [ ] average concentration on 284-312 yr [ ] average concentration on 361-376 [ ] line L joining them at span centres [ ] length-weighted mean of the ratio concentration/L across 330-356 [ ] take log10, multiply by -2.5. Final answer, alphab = 0.02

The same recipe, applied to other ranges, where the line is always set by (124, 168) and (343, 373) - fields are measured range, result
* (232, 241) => -0.034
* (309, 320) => 0.018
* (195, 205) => 0.000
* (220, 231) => -0.048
